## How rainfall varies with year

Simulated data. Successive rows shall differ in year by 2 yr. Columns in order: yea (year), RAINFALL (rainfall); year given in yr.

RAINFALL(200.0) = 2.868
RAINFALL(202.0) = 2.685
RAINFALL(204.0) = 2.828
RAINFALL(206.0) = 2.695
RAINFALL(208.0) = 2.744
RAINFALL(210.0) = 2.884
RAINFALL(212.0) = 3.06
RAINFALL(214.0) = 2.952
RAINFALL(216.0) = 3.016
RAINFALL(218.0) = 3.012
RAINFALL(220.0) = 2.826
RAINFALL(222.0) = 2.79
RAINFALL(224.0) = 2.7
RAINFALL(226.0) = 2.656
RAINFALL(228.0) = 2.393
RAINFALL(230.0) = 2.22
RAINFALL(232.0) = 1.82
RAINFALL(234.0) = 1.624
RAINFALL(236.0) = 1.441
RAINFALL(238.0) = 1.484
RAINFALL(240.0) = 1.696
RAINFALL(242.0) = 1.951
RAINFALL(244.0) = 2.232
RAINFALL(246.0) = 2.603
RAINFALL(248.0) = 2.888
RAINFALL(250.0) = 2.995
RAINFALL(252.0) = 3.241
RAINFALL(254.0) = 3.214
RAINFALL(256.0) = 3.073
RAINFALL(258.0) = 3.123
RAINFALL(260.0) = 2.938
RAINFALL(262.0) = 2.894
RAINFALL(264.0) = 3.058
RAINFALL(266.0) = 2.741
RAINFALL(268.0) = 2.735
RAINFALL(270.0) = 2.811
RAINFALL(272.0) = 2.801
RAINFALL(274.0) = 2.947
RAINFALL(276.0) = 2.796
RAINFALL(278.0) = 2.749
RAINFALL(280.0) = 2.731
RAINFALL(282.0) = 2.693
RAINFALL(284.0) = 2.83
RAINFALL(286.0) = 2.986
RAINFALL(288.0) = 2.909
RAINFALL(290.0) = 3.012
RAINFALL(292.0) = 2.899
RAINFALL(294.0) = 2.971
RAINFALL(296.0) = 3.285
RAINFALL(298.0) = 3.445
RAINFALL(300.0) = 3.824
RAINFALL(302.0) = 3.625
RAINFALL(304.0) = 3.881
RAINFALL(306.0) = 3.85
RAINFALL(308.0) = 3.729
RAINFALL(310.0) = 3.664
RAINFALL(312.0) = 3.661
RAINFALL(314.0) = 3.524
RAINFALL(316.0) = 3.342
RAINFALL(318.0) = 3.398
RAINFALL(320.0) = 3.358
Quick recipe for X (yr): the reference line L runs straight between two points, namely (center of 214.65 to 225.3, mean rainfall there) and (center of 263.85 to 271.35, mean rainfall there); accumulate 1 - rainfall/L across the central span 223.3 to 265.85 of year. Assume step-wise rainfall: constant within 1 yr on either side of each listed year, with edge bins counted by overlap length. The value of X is 5.15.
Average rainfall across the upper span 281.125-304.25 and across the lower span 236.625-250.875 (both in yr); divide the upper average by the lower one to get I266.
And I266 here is 1.42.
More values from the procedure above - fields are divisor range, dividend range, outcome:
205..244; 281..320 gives 1.39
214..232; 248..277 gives 1.11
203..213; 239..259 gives 0.95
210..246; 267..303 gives 1.27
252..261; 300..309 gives 1.22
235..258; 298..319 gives 1.48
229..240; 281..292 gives 1.68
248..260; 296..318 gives 1.17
